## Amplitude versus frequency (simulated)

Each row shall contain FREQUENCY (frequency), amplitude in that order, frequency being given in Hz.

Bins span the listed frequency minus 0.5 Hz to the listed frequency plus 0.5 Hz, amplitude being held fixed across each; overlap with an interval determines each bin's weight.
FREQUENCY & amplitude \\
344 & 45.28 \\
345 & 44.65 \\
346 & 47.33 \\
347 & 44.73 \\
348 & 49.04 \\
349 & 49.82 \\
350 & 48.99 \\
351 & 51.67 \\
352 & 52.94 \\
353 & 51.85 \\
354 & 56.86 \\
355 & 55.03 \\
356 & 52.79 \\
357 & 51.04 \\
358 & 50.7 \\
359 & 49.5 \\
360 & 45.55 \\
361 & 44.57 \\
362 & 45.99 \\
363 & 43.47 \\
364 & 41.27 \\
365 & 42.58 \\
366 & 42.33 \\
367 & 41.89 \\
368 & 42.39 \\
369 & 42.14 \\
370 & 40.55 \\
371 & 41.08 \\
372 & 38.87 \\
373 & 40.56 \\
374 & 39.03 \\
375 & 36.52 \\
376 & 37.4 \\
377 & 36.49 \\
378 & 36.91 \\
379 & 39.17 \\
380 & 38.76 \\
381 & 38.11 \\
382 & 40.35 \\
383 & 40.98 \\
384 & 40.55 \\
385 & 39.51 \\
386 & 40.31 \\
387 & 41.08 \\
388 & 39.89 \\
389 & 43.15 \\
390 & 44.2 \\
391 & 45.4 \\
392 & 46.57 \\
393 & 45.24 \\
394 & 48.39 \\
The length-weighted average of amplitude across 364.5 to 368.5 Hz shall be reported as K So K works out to 42.3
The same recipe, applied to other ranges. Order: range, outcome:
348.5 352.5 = 50.9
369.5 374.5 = 40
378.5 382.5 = 39.1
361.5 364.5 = 43.6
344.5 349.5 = 47.1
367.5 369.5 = 42.3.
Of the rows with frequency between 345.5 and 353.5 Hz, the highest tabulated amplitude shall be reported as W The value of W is 52.94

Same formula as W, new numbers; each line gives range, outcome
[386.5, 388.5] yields 41.08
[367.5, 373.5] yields 42.39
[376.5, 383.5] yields 40.98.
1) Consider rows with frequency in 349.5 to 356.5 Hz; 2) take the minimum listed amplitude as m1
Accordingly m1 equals 48.99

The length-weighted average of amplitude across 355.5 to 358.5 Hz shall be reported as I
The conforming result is 51.5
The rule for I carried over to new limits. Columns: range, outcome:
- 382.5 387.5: 40.5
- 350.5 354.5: 53.3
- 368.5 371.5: 41.3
